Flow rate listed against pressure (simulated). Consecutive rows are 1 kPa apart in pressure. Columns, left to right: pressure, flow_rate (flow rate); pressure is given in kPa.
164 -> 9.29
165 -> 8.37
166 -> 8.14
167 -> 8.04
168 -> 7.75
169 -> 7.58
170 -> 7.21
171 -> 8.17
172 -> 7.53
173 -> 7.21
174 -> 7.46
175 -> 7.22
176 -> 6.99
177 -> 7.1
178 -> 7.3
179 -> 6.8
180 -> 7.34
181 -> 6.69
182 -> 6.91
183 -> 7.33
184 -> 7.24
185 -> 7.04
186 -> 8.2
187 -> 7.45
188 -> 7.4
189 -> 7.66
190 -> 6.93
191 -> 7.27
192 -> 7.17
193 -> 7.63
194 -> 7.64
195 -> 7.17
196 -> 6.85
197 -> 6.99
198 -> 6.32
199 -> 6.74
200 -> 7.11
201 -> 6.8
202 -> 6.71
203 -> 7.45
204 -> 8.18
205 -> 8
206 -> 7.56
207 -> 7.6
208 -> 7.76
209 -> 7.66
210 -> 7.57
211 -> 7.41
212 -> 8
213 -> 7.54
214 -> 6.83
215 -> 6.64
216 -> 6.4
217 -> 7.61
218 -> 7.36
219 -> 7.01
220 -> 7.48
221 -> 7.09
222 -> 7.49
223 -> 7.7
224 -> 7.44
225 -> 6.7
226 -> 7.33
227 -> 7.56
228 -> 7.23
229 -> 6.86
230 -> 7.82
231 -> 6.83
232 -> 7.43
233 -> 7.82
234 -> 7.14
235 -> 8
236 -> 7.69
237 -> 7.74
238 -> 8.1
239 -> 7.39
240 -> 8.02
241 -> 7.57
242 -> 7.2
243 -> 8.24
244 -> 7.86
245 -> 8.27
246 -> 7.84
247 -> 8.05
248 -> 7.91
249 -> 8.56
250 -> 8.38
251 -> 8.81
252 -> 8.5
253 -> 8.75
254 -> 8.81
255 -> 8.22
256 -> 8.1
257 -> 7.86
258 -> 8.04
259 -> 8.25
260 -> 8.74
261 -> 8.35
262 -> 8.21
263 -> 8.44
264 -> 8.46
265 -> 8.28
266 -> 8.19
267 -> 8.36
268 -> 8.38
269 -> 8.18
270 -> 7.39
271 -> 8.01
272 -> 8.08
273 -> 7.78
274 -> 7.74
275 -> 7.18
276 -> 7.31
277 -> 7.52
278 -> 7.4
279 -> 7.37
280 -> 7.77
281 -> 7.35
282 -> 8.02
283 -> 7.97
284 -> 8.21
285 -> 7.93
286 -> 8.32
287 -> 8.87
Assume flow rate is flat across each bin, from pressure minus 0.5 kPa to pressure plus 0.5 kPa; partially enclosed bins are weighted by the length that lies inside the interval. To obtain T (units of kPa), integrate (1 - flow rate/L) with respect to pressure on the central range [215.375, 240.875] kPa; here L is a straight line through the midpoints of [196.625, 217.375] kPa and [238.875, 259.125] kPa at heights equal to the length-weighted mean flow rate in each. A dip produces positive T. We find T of 1.0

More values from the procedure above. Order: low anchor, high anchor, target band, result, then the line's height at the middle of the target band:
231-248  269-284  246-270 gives -1.87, 7.71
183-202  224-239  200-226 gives -0.11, 7.32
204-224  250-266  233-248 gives 0.38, 8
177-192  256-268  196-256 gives 1.78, 7.8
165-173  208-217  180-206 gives 0.94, 7.52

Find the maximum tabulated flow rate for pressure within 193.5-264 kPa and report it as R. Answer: 8.81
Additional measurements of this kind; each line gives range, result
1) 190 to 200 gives 7.64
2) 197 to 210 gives 8.18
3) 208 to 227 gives 8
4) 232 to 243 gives 8.24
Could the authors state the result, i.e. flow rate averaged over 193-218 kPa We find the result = 7.28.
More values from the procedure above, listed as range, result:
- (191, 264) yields 7.64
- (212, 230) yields 7.23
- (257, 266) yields 8.31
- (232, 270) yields 8.11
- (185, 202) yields 7.19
